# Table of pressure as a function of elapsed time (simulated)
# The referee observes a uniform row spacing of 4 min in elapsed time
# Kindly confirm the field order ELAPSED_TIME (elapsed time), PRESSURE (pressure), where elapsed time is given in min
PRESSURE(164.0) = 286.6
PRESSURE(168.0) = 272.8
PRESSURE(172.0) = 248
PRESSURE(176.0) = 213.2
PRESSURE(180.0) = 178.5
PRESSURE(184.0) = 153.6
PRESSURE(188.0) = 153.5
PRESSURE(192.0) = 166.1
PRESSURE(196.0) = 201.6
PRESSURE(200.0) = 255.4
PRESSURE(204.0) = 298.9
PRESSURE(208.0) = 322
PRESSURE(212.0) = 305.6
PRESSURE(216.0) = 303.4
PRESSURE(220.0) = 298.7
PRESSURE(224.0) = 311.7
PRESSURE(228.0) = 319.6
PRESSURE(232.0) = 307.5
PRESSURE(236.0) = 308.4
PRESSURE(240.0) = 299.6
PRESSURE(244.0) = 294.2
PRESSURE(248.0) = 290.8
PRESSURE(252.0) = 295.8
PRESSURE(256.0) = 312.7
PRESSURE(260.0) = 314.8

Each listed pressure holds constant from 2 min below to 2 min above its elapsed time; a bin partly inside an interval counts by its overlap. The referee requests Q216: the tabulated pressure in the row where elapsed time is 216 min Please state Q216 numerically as 303.4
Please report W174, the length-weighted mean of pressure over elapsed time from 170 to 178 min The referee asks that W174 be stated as 231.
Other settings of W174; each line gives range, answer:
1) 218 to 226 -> 305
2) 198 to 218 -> 297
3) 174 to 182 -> 196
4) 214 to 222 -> 301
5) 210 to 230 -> 308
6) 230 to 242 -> 305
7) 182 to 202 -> 186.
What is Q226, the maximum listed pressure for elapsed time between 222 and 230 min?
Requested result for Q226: 319.6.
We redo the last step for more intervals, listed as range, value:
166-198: 272.8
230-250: 308.4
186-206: 298.9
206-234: 322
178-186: 178.5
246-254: 295.8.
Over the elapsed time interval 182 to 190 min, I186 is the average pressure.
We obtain 154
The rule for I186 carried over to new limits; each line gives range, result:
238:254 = 295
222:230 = 316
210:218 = 304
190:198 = 184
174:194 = 173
